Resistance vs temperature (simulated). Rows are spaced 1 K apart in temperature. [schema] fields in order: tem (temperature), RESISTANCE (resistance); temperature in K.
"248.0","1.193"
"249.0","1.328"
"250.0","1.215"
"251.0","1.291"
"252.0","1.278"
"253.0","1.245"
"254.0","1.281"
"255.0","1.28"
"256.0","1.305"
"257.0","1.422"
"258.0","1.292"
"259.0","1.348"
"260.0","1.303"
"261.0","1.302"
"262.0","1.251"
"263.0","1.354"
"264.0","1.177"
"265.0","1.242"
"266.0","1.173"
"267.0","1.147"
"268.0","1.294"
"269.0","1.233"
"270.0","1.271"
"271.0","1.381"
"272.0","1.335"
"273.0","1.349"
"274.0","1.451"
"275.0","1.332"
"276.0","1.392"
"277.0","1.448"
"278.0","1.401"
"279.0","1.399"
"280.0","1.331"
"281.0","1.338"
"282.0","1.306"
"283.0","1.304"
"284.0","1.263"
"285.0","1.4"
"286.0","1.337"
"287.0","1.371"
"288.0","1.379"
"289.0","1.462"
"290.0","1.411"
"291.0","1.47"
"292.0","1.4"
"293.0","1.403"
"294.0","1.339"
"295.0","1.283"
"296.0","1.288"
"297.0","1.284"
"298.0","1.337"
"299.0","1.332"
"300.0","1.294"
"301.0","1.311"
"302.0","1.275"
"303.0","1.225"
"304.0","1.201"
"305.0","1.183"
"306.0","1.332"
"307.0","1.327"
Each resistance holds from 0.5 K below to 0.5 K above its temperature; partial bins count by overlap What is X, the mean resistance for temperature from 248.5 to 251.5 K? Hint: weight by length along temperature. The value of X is 1.28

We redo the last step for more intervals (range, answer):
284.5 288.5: 1.37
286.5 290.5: 1.41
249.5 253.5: 1.26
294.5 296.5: 1.29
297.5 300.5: 1.32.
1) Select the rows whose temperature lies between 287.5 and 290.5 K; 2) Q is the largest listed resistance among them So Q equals 1.462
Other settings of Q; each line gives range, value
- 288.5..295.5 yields 1.47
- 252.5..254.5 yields 1.281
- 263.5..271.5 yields 1.381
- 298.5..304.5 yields 1.332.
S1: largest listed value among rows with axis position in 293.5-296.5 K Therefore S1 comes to 1.339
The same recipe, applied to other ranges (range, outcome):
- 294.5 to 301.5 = 1.337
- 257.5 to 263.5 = 1.354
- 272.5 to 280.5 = 1.451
